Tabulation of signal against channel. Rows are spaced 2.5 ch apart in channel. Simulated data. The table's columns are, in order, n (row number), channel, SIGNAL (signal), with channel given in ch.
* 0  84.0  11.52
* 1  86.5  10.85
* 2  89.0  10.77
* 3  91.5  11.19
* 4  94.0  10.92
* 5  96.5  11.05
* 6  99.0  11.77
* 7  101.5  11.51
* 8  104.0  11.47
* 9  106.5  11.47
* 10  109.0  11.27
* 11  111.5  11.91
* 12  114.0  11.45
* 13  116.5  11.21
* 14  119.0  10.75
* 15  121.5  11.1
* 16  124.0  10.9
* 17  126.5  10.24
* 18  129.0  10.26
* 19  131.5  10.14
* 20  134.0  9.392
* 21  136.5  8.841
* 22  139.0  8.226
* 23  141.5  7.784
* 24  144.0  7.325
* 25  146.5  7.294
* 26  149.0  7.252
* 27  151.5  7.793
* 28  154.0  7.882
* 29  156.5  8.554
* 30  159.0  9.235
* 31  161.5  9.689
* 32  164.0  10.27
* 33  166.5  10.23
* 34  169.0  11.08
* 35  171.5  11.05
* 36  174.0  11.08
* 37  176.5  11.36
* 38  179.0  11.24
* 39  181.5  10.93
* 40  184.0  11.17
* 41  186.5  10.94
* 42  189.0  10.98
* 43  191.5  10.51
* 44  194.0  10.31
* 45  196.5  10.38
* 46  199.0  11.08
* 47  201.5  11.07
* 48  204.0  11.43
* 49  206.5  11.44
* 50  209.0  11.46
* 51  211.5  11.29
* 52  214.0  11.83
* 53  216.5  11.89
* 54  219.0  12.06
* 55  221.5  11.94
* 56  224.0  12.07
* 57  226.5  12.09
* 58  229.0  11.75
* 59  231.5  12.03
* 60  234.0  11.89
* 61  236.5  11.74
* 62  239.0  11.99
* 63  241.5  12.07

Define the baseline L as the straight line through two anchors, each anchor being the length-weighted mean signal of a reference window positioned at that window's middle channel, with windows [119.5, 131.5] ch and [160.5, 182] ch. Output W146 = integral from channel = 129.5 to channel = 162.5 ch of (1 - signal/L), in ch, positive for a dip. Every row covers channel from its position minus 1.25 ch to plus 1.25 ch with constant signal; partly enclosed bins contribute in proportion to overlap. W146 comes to 6.9 ch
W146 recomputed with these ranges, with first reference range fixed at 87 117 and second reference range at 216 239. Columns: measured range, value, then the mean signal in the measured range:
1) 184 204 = 1.6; 10.8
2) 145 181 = 6.3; 9.58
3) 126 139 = 2.1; 9.6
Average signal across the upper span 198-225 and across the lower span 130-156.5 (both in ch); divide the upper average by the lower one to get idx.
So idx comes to 1.41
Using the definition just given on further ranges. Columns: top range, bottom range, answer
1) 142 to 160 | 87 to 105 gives 0.70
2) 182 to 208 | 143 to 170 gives 1.25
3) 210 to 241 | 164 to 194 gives 1.09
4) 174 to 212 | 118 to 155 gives 1.23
